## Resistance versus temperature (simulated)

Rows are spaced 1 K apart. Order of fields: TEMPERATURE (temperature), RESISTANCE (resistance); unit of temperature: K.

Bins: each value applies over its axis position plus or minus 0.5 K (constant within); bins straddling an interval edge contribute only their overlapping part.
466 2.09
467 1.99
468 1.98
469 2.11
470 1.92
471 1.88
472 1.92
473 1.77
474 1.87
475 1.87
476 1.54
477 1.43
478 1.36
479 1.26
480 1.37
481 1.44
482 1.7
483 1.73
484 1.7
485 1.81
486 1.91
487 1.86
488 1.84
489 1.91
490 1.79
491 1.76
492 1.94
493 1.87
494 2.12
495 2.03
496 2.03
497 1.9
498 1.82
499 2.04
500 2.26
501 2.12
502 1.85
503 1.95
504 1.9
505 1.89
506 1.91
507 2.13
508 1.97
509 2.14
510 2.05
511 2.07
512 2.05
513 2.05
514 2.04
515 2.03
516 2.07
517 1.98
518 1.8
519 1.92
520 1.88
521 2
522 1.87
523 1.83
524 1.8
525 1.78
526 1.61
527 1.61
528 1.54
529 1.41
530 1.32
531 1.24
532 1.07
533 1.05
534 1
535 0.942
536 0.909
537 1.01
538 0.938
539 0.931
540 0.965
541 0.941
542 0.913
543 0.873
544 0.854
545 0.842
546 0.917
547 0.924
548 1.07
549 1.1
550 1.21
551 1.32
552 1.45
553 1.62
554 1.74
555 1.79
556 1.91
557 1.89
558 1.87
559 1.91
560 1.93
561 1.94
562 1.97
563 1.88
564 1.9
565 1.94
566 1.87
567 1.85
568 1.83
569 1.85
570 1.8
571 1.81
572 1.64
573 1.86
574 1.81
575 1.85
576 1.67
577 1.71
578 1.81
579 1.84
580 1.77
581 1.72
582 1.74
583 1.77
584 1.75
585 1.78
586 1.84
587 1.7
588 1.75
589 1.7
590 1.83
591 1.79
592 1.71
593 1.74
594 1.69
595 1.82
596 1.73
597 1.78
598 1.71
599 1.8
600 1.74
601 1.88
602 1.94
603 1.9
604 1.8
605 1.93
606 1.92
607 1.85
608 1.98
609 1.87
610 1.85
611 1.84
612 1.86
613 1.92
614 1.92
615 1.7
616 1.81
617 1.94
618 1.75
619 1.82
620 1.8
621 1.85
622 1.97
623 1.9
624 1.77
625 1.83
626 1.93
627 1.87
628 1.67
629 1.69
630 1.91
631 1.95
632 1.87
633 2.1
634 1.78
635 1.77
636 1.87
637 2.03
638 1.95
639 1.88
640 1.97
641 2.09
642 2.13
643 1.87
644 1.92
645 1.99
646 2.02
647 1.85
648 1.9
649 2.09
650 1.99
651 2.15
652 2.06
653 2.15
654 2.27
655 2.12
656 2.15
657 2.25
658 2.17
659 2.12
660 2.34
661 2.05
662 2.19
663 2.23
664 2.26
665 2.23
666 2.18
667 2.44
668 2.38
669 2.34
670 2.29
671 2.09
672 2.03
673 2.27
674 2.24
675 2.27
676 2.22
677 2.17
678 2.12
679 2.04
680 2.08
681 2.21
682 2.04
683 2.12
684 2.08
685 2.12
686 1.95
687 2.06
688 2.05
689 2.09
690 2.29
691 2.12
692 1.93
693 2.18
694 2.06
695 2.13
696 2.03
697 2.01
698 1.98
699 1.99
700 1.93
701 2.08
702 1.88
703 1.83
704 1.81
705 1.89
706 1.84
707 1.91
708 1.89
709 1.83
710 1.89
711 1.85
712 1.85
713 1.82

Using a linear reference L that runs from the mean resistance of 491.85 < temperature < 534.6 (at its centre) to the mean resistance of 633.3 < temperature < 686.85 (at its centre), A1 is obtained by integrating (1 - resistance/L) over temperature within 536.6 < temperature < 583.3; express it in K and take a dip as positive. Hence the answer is 9.1 K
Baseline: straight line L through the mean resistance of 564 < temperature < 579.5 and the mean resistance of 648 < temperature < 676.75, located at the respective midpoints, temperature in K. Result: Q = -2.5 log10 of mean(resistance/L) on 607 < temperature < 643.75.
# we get 0.09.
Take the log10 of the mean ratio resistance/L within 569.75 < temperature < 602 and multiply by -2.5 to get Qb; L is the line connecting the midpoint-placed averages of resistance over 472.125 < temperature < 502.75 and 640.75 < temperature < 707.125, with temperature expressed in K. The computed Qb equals 0.11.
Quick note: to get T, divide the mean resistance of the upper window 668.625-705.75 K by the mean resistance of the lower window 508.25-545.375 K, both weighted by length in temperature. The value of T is 1.39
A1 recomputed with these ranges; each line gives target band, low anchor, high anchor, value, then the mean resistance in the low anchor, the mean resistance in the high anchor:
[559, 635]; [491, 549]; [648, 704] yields 1.4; 1.61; 2.12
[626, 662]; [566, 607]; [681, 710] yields -1.8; 1.79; 2.01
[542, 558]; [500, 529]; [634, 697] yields 5.4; 1.92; 2.1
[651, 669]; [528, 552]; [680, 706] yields -3.9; 1.05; 2.03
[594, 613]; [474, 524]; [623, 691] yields 1.5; 1.87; 2.07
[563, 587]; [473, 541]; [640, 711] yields 0.8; 1.71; 2.08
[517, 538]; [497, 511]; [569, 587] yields 4.9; 2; 1.77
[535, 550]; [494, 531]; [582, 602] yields 7.3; 1.9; 1.77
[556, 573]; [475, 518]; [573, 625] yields -0.3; 1.87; 1.81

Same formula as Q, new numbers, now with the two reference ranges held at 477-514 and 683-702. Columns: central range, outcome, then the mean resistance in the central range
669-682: -0.07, 2.17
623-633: 0.08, 1.85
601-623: 0.06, 1.87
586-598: 0.12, 1.75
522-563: 0.37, 1.36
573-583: 0.10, 1.77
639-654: 0.00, 2.02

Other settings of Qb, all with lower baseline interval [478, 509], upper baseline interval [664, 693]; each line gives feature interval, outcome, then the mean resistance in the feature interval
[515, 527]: 0.022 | 1.86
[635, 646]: 0.072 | 1.96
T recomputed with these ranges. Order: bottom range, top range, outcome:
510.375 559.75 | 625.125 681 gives 1.41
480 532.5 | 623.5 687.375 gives 1.12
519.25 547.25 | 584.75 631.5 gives 1.45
